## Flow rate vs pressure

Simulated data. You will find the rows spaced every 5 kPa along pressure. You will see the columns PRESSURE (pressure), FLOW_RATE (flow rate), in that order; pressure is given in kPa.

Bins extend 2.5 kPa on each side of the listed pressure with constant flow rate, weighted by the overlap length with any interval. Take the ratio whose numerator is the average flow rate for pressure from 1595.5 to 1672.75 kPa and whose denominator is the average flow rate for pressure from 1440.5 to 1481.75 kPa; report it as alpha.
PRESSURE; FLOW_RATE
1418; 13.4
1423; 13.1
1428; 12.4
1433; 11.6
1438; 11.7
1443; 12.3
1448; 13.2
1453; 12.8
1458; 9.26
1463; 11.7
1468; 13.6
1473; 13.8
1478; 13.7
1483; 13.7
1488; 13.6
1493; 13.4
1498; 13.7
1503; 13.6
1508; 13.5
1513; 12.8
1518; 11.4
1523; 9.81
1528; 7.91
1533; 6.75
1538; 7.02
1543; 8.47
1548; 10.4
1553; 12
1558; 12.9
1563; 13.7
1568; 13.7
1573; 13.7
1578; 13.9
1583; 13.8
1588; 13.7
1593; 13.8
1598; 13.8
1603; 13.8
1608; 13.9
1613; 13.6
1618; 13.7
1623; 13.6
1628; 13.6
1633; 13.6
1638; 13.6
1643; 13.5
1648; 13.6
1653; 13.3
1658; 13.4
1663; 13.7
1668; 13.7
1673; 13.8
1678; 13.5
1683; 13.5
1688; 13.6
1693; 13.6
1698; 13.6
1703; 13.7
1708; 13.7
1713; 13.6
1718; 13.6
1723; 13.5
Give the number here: 1.1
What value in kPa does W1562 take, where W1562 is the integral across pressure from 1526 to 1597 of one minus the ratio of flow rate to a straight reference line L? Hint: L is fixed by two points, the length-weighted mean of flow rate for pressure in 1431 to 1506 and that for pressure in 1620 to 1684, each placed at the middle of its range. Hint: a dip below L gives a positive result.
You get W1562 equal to 8.5 kPa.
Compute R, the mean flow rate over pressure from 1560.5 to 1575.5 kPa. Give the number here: 13.7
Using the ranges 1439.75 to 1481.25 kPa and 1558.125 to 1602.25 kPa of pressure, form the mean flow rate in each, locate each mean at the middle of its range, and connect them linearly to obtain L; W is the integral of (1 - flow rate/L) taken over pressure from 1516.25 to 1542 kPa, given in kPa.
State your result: 9.2 kPa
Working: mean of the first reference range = 12.6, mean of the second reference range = 13.7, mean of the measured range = 8.49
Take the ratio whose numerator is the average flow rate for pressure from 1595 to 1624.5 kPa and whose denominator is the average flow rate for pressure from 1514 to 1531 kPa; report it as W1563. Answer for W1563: 1.4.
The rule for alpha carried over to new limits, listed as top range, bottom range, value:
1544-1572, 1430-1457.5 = 1.02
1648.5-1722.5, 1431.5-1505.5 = 1.06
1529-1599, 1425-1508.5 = 0.93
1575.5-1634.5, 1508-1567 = 1.31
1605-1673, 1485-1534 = 1.15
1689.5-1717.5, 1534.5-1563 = 1.32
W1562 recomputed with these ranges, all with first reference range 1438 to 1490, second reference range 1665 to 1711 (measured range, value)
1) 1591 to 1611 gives -0.82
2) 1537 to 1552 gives 4.50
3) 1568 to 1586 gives -0.83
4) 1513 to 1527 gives 2.41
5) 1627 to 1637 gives -0.15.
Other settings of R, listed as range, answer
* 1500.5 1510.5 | 13.6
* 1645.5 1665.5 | 13.5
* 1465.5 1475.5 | 13.7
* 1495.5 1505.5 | 13.7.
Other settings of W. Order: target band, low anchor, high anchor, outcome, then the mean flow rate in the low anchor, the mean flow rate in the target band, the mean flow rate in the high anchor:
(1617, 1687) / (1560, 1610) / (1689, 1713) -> 0.61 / 13.8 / 13.6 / 13.6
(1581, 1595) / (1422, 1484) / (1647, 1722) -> -0.68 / 12.5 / 13.8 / 13.6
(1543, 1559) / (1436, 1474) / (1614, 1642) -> 2.29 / 12.2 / 11.1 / 13.6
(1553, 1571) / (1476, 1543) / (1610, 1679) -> -1.38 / 11.5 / 13.2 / 13.6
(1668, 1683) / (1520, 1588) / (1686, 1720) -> -0.52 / 11.2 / 13.6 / 13.6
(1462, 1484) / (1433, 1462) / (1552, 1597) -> -2.20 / 11.8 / 13.4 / 13.5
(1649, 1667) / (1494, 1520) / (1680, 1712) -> 0.01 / 13.1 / 13.5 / 13.6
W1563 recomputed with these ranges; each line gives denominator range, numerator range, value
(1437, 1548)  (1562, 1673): 1.17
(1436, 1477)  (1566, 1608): 1.12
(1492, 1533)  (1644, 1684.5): 1.16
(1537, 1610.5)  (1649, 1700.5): 1.07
